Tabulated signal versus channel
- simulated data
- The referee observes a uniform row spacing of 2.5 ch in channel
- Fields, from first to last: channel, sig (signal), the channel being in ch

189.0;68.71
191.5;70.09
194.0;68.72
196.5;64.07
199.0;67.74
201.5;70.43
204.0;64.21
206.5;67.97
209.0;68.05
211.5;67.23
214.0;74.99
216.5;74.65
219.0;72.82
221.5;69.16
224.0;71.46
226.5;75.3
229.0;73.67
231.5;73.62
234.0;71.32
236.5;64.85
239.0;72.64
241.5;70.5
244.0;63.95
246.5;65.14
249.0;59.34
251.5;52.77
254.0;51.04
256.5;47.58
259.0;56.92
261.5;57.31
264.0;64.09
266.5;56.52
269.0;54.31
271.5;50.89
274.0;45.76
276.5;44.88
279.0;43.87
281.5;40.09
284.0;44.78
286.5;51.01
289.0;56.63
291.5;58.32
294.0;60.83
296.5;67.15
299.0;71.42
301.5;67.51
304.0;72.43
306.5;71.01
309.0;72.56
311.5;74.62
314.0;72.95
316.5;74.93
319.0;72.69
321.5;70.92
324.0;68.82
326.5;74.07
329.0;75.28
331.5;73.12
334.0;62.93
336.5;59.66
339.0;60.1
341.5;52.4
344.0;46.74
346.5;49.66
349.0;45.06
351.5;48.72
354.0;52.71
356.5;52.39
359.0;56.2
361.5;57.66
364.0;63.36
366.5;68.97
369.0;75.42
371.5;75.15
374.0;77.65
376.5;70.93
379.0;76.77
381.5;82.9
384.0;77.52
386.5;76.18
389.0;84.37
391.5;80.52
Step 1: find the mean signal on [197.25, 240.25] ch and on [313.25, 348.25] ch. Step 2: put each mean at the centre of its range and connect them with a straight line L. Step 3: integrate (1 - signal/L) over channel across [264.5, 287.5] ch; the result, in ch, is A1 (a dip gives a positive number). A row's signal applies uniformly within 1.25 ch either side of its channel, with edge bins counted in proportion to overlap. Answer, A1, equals 6.52 ch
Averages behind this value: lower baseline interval 70.5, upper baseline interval 64.9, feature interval 48.5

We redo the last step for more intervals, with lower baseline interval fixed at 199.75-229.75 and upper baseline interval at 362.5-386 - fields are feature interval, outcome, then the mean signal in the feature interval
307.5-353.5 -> 5.8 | 64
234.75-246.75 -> 0.6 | 67.8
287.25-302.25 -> 1.9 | 63.1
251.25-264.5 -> 3.2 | 54.6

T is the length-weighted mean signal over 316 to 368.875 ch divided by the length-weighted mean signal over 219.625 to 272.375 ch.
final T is 0.97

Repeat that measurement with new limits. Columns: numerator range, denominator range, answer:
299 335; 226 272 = 1.15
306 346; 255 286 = 1.33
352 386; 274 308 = 1.19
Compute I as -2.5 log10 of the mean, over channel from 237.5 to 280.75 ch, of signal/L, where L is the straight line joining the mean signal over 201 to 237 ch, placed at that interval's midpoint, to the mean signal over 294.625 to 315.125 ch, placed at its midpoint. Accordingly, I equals 0.251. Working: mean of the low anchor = 70.8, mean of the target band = 56.2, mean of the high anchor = 70.9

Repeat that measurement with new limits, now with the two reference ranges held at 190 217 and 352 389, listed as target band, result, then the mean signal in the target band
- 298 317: -0.049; 72.1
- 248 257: 0.285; 52.9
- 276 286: 0.490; 43.9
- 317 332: -0.056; 72.6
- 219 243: -0.040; 71.4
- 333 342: 0.165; 59.2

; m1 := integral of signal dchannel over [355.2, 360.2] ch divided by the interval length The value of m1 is 54.3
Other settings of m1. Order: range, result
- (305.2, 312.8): 72.7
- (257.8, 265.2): 59.4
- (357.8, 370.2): 64.3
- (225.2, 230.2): 74.5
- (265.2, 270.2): 55.5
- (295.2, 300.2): 69.2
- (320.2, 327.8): 71.3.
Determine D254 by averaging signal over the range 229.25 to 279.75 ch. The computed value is 58.8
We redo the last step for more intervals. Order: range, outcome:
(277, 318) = 62.2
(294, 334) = 71.3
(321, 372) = 61.1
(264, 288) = 48.9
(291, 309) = 67.7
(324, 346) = 62.9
